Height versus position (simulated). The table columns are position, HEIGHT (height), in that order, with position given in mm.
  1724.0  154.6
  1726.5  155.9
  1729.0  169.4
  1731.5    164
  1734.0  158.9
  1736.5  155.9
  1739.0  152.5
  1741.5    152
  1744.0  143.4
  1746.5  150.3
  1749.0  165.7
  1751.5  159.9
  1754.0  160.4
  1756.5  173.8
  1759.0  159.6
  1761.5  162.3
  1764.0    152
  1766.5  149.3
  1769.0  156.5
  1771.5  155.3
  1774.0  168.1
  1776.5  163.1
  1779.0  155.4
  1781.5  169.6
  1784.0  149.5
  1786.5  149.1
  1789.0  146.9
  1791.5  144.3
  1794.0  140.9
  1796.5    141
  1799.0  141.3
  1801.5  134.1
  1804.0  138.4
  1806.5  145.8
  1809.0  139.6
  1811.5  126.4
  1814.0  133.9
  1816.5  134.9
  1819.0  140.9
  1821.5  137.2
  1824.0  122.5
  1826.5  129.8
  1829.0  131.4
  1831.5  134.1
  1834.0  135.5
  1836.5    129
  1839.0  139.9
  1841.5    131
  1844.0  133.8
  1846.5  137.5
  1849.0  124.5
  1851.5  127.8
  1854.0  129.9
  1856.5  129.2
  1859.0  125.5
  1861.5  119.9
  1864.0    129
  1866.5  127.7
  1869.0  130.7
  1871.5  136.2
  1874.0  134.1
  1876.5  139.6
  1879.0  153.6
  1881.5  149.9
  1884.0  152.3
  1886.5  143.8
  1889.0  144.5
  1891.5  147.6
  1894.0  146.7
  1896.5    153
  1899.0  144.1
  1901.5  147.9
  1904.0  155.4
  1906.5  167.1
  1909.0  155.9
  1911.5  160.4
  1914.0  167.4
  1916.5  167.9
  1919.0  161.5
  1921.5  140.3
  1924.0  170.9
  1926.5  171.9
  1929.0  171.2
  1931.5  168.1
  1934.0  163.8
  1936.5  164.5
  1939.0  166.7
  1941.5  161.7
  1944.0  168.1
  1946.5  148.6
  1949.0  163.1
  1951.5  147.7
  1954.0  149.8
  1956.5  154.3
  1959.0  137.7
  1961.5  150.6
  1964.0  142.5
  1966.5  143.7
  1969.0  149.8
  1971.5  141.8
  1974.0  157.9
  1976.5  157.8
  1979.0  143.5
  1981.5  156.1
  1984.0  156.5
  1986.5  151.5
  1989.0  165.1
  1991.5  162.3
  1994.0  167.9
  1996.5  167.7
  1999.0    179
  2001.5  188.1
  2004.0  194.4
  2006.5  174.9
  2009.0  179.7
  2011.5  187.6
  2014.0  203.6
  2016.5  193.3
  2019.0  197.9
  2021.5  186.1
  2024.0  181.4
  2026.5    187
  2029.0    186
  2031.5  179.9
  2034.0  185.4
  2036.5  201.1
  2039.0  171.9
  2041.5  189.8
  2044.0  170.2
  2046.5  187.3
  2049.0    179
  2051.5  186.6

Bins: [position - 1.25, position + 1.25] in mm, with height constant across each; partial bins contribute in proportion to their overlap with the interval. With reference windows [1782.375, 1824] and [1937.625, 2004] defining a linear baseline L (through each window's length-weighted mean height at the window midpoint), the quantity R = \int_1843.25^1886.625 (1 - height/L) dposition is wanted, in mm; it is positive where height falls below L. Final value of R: 3.6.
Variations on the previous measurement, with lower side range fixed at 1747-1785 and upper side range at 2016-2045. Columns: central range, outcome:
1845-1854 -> 2.04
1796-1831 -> 6.20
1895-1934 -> 3.18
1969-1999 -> 3.90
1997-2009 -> 0.03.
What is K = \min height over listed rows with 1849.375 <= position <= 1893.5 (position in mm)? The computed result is 119.9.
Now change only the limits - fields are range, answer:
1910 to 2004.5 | 137.7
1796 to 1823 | 126.4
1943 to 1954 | 147.7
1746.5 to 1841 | 122.5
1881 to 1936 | 140.3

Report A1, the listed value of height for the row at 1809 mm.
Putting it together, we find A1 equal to 139.6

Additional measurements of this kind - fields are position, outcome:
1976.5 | 157.8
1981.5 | 156.1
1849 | 124.5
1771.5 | 155.3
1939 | 166.7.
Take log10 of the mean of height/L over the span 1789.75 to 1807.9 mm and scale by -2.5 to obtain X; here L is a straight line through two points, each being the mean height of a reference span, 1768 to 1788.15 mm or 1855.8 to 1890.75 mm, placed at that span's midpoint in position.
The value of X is 0.09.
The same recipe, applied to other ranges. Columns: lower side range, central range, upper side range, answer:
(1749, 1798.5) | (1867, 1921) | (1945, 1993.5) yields 0.024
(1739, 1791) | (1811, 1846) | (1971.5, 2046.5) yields 0.212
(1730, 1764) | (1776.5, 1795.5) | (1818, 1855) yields -0.033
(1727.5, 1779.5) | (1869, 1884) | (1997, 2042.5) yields 0.202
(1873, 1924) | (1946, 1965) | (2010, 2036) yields 0.134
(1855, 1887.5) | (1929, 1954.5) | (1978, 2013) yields -0.040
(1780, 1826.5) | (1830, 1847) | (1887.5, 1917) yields 0.088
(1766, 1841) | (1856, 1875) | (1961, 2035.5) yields 0.176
